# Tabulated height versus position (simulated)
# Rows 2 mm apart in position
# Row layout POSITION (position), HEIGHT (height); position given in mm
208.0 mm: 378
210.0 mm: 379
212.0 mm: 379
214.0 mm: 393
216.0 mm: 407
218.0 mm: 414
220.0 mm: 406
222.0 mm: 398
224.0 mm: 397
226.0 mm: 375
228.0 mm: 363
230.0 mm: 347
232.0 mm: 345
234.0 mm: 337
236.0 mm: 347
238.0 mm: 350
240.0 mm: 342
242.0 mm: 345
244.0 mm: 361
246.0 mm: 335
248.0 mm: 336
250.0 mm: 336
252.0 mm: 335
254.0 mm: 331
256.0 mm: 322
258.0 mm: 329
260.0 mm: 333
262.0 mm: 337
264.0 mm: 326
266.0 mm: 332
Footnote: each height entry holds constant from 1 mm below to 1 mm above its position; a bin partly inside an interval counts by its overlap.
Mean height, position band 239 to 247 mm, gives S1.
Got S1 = 346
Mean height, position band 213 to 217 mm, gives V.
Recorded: 400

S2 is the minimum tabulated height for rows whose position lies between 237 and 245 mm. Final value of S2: 342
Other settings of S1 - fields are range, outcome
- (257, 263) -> 333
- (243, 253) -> 341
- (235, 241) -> 346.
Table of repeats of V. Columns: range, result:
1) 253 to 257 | 326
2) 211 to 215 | 386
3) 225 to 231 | 362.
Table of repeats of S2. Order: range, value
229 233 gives 345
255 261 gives 322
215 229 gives 363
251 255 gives 331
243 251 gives 335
